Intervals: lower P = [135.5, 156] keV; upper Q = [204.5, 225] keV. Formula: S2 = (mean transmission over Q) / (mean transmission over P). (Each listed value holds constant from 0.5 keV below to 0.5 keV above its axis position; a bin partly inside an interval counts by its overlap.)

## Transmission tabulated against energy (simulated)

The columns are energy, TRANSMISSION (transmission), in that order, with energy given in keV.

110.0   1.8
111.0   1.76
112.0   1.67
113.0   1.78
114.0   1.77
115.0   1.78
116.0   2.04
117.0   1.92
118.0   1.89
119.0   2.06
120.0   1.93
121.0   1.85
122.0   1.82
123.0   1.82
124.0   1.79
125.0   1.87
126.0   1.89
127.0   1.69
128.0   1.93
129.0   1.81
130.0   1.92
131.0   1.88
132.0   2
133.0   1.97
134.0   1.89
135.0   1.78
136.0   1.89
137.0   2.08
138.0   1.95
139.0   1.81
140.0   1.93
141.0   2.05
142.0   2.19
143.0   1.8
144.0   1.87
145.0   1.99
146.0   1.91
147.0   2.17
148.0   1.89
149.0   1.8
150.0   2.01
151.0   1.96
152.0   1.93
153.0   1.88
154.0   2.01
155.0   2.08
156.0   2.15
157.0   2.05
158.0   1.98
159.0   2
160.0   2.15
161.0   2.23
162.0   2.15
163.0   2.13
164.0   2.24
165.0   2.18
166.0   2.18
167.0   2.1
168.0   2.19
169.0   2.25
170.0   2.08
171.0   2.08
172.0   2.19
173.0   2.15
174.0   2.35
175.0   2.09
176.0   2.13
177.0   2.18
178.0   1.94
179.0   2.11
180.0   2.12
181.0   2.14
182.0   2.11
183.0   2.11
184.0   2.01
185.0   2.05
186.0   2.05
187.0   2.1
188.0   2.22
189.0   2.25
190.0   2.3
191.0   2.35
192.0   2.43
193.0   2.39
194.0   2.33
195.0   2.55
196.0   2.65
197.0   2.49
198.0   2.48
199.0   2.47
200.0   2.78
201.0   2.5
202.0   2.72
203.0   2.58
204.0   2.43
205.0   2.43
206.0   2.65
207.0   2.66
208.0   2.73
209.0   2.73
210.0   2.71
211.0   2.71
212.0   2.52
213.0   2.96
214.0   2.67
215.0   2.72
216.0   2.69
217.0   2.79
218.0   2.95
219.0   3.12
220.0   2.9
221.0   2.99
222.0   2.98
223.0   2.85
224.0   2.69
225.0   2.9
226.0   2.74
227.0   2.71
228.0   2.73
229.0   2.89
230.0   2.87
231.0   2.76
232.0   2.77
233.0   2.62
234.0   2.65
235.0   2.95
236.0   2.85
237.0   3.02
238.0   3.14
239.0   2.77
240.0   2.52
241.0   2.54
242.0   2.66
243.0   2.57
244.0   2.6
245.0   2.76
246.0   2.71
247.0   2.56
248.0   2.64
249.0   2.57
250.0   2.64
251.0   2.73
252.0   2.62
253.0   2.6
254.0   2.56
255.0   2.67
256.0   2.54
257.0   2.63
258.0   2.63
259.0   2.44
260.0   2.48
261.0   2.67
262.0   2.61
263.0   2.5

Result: 1.4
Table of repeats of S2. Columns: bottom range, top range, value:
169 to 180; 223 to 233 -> 1.30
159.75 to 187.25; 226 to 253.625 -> 1.27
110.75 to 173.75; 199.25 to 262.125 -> 1.37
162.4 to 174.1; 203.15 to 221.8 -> 1.26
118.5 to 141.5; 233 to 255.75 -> 1.42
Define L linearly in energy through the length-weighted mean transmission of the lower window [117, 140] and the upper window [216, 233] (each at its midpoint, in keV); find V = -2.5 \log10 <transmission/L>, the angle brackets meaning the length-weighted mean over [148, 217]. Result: 0.06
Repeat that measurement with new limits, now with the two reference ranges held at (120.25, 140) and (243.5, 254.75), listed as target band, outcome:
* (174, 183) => 0.035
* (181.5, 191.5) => 0.041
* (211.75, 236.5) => -0.139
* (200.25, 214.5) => -0.119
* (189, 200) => -0.074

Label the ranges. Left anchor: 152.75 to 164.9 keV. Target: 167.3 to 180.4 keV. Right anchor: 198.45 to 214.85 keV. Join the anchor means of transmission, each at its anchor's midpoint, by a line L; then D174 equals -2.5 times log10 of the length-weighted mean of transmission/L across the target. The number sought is 0.06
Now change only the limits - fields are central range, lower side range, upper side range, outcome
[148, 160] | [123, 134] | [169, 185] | 0.01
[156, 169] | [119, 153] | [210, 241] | 0.02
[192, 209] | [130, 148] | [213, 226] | 0.04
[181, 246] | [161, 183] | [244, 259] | -0.09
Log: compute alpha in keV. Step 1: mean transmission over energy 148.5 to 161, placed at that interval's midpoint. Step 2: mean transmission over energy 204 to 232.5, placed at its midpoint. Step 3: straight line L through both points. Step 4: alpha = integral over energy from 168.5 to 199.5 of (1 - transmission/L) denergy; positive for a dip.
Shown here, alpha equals 1.7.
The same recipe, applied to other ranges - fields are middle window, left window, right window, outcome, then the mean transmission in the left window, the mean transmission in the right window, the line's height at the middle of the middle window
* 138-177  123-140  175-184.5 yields -1.2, 1.88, 2.09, 2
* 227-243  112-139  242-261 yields -1.6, 1.88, 2.61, 2.52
